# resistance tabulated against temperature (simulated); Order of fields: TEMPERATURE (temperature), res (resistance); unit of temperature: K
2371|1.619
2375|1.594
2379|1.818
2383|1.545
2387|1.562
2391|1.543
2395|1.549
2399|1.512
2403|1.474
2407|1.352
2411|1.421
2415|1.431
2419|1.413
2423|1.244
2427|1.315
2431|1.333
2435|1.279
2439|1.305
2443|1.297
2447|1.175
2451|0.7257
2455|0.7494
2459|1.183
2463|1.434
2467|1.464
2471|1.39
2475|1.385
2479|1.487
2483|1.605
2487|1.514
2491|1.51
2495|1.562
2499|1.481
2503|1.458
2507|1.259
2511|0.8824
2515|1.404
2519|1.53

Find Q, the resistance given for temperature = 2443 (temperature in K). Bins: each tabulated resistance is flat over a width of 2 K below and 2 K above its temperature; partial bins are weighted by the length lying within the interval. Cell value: 1.297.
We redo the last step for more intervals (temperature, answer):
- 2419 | 1.413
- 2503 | 1.458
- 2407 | 1.352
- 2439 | 1.305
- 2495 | 1.562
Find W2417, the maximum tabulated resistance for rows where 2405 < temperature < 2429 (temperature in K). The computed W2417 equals 1.431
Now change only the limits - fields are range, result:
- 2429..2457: 1.333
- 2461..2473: 1.464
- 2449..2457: 0.7494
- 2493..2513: 1.562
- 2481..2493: 1.605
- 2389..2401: 1.549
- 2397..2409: 1.512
